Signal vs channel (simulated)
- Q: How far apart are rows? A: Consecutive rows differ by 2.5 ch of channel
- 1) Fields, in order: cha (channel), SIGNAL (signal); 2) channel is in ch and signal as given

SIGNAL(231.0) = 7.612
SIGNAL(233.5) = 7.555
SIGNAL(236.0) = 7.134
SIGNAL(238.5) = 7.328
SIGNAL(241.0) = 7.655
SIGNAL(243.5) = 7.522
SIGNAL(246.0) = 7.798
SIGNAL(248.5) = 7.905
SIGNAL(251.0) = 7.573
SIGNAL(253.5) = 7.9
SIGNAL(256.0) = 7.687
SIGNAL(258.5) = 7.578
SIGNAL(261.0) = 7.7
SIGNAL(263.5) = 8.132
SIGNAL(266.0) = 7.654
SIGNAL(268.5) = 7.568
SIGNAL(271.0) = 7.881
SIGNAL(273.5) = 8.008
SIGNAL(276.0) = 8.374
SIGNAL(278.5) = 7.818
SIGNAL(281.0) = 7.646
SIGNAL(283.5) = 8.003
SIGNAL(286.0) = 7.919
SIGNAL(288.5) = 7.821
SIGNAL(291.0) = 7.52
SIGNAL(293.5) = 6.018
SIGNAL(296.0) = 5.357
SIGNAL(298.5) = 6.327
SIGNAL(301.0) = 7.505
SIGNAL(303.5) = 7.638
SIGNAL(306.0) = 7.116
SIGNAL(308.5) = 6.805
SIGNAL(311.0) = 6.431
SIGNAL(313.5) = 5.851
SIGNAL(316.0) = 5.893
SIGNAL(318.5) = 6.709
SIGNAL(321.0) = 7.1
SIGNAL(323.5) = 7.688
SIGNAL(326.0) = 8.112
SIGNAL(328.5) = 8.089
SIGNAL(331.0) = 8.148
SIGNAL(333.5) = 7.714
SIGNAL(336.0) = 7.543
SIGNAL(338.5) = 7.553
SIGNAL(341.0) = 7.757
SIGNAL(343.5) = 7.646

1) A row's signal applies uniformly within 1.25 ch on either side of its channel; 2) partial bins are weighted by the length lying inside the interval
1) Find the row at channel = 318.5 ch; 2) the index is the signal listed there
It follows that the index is 6.709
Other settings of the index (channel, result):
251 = 7.573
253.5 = 7.9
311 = 6.431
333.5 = 7.714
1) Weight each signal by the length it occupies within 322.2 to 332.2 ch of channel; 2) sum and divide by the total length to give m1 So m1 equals 8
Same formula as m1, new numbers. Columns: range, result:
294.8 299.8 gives 5.86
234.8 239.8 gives 7.24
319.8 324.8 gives 7.4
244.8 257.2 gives 7.77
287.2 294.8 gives 7.11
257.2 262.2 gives 7.64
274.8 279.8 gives 8.09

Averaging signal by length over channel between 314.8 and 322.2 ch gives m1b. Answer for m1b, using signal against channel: 6.57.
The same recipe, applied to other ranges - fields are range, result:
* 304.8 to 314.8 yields 6.54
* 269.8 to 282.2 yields 7.95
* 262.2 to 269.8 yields 7.78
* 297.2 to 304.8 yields 7.14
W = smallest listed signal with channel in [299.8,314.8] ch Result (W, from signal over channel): 5.851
